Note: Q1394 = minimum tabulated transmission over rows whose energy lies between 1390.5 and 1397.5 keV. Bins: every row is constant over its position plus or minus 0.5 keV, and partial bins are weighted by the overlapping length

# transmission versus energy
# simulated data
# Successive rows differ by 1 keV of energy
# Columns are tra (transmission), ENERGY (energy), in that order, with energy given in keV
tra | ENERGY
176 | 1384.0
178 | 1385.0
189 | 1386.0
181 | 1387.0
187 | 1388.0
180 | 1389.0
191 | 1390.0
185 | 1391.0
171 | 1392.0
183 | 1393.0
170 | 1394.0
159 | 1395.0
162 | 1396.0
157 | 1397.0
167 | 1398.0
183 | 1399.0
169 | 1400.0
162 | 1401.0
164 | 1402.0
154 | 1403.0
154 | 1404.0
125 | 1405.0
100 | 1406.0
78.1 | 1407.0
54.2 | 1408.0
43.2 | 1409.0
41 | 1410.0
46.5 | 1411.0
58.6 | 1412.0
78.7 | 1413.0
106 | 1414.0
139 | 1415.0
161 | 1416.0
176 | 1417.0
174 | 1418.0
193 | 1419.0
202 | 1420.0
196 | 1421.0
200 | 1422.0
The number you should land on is 157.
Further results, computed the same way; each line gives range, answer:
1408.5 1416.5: 41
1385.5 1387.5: 181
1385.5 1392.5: 171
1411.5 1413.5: 58.6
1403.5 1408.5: 54.2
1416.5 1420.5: 174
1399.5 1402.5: 162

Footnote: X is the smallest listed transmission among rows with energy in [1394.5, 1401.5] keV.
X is 157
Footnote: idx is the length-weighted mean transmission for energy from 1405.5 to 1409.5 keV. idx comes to 68.9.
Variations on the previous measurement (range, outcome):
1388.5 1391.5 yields 185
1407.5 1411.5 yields 46.2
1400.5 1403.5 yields 160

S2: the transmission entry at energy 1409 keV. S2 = 43.2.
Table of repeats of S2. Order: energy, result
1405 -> 125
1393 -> 183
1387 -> 181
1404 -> 154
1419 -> 193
